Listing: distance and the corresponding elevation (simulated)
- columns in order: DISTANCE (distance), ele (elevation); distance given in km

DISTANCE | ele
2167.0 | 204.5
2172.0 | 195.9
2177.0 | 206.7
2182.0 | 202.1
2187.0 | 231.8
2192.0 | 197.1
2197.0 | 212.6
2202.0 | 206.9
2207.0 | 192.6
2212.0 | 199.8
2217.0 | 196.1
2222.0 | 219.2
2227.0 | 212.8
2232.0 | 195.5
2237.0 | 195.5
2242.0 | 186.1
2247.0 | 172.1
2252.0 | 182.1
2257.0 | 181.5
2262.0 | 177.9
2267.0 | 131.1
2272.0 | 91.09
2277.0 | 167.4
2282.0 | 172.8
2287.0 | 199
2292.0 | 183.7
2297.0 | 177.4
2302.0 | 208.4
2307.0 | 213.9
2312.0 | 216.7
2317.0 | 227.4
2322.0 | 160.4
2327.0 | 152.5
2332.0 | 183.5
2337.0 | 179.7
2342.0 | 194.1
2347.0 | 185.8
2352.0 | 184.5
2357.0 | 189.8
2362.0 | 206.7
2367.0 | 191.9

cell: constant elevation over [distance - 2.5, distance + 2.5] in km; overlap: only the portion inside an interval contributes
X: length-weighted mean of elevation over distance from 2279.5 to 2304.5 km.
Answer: 188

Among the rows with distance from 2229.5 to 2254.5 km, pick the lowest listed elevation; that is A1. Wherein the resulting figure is 172.1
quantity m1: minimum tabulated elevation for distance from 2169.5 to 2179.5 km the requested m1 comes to 195.9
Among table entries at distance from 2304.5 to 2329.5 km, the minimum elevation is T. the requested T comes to 152.5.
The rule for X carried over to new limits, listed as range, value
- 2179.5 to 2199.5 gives 211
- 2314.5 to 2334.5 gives 181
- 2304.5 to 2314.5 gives 215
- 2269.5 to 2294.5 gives 163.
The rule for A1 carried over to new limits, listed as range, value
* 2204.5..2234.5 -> 192.6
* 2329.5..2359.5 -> 179.7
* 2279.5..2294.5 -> 172.8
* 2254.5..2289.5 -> 91.09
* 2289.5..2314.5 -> 177.4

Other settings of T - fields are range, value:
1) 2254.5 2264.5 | 177.9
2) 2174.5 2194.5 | 197.1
